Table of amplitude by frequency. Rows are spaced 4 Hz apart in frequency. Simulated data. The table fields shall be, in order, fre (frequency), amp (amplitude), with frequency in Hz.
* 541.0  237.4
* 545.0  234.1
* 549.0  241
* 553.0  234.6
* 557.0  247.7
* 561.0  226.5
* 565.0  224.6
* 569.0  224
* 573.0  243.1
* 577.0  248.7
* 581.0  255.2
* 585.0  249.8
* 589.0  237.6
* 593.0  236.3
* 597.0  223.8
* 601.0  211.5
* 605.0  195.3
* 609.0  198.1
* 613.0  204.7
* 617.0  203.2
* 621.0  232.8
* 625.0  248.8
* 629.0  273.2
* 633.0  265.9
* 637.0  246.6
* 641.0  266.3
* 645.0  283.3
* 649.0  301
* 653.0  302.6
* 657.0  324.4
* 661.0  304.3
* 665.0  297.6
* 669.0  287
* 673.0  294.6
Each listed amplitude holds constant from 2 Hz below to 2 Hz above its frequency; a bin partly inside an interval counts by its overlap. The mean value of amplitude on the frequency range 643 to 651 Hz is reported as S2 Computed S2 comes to 292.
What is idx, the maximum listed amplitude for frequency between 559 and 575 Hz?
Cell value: 243.1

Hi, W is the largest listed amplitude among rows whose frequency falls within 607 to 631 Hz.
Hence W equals 273.2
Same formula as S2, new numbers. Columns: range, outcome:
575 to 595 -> 246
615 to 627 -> 228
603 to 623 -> 207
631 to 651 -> 273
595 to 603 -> 218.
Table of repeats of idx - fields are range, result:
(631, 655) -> 302.6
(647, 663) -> 324.4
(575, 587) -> 255.2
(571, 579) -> 248.7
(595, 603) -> 223.8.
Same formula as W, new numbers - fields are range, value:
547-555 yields 241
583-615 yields 249.8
